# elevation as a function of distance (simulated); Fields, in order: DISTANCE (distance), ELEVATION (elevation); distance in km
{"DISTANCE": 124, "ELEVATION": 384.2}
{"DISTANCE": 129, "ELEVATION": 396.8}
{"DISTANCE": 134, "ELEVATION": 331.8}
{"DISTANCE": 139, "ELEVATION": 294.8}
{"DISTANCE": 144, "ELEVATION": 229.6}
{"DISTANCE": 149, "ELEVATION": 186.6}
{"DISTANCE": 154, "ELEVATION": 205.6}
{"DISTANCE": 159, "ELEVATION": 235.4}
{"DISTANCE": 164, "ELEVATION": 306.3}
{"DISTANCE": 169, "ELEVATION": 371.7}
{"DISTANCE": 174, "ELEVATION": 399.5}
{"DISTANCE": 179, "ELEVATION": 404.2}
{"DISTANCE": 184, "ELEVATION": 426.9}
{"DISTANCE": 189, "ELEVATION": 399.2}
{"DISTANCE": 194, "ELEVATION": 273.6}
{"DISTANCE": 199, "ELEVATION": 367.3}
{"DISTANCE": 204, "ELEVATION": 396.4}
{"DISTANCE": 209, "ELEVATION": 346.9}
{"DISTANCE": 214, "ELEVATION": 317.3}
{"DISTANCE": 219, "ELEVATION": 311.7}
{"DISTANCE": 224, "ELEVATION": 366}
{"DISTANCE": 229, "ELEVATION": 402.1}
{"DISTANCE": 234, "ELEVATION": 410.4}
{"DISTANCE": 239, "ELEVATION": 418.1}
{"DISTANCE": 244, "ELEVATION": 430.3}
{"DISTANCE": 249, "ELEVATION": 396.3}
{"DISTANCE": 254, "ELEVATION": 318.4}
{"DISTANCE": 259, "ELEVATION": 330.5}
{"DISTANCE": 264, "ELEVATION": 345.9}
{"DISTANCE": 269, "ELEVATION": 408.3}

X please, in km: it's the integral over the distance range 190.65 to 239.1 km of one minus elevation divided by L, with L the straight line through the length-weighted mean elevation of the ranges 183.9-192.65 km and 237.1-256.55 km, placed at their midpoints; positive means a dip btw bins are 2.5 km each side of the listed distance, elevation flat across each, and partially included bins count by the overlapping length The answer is 3.9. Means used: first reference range 391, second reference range 390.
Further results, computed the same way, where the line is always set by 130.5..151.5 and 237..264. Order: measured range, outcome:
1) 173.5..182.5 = -3.0 km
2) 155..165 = 1.1 km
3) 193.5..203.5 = -0.6 km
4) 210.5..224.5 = 0.6 km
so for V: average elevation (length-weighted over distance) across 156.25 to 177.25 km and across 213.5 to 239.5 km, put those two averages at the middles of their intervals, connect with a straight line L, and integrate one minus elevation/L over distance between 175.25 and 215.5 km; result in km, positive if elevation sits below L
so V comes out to -2.3 km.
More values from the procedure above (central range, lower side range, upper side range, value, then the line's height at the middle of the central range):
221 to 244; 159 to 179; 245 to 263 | -3.1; 354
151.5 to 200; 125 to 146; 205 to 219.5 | -1.5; 328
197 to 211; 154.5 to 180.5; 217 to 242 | -0.4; 362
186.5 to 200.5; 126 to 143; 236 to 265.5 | 0.3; 354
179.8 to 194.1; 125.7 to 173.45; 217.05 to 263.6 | -2.7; 326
